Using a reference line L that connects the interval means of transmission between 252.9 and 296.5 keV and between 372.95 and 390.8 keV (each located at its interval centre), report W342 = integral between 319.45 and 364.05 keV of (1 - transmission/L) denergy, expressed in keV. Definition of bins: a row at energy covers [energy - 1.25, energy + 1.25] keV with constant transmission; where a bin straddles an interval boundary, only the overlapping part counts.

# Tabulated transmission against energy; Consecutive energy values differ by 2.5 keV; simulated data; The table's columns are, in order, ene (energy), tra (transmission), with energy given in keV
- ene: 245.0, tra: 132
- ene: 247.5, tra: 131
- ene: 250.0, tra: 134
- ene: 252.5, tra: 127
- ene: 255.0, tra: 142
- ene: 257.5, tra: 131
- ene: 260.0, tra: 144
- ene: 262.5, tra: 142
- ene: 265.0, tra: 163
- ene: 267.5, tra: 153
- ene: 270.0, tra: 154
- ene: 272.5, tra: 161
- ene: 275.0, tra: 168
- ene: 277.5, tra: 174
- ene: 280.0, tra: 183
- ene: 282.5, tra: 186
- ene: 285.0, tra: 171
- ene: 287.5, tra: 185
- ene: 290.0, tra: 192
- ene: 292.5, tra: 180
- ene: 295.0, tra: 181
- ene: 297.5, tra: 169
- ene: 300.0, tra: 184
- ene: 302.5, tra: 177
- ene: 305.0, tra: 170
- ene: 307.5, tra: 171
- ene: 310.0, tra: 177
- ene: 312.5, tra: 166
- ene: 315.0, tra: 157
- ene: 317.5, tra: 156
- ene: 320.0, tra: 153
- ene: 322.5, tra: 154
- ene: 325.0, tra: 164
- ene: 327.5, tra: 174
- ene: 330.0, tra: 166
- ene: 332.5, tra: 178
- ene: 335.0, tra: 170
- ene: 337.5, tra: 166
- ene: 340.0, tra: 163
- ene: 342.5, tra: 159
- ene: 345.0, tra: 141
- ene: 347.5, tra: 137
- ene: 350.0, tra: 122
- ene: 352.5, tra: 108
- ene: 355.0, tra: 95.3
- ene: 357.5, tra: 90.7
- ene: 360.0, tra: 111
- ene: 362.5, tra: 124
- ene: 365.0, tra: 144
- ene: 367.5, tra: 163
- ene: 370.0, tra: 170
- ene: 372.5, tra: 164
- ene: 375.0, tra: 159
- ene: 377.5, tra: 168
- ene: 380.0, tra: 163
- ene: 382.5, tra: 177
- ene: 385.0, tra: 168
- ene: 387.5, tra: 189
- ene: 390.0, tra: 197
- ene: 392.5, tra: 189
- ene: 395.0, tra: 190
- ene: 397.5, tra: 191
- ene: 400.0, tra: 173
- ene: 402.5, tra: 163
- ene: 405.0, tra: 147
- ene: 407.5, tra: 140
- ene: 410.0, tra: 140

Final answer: 7.1 keV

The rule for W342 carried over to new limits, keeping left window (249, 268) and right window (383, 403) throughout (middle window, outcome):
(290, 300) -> -1.7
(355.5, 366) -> 3.5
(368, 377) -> 0.6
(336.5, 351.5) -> 1.9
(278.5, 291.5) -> -2.9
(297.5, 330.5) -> -1.7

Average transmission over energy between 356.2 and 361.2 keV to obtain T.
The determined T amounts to 101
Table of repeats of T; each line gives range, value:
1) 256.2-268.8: 147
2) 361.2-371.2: 150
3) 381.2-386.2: 172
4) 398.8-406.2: 161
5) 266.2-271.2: 154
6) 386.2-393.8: 191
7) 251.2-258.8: 133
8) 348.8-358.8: 104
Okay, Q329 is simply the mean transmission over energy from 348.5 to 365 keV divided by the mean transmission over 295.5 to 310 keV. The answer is 0.6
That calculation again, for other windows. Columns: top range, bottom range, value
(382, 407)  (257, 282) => 1.12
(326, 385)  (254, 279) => 0.97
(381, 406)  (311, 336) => 1.09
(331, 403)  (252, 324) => 0.95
